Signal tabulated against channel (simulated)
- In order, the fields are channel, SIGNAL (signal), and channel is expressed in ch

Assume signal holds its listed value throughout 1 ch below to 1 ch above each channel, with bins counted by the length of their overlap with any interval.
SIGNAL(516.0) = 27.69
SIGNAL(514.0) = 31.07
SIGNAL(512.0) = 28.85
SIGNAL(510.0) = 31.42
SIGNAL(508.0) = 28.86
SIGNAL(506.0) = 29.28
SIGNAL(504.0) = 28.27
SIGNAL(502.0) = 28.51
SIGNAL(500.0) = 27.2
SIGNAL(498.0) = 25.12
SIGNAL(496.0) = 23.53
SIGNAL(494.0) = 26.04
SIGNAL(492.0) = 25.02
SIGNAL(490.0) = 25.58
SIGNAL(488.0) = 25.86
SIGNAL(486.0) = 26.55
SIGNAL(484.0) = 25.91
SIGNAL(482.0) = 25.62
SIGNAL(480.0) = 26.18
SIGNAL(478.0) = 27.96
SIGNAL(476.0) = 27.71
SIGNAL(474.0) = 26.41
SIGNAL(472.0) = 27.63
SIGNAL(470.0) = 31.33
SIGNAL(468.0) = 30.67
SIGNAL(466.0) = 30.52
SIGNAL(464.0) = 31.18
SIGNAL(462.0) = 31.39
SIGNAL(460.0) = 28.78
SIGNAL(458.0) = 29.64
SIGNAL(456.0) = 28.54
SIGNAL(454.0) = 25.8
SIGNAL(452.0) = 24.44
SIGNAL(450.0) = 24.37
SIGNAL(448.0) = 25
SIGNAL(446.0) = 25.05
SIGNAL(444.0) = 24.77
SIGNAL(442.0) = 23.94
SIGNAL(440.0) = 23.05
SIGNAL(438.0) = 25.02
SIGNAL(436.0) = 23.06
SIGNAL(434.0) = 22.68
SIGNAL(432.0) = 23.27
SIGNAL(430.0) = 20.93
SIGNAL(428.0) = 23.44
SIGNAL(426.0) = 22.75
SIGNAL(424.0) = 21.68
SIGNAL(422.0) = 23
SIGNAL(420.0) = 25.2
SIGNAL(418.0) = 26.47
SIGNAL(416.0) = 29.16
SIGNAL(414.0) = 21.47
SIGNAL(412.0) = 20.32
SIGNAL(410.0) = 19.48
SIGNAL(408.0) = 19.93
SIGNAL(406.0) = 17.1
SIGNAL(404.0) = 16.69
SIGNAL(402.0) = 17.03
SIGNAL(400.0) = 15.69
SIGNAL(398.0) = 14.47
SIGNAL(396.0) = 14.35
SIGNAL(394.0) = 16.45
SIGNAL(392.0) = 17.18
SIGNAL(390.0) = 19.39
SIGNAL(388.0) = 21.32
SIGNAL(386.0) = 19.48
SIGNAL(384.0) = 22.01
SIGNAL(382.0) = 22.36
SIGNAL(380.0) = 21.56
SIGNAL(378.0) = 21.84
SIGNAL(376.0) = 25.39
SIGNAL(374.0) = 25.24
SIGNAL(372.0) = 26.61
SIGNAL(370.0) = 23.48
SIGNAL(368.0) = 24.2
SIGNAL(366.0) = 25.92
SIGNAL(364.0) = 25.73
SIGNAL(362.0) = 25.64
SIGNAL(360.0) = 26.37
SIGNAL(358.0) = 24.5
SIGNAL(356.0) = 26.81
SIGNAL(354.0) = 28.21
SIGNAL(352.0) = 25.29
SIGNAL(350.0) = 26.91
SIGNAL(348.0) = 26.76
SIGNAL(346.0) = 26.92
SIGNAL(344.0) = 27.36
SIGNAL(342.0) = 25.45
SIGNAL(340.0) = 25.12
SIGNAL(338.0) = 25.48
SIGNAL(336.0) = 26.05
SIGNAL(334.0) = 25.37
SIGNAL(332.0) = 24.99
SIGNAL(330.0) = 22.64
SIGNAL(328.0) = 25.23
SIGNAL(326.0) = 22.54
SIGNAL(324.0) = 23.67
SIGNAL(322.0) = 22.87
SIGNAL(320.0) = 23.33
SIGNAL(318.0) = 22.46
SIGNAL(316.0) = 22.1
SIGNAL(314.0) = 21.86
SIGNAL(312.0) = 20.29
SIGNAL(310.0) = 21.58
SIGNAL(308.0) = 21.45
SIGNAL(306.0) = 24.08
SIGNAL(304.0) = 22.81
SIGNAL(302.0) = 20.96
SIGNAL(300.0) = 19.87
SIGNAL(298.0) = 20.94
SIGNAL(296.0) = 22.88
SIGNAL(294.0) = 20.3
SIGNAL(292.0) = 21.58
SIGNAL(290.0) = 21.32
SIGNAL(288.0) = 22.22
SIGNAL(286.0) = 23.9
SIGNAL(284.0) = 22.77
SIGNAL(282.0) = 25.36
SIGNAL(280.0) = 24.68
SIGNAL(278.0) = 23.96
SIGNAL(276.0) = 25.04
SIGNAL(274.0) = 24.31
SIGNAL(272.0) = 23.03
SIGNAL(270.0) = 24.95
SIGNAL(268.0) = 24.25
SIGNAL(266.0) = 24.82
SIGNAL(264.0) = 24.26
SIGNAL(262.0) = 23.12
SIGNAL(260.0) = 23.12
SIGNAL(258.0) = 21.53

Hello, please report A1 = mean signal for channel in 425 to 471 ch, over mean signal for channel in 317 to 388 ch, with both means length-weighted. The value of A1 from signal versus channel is 1.1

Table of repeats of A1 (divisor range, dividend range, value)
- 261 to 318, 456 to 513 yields 1.22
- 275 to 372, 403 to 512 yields 1.07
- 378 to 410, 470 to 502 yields 1.43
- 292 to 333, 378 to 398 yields 0.86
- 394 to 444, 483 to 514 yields 1.28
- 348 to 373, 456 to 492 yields 1.09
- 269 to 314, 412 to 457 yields 1.07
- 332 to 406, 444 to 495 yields 1.19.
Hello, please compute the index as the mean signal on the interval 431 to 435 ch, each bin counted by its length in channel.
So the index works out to 23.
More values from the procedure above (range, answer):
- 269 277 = 24.3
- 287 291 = 21.8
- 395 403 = 15.4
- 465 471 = 30.8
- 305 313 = 21.9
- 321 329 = 23.6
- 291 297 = 21.6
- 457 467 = 30.3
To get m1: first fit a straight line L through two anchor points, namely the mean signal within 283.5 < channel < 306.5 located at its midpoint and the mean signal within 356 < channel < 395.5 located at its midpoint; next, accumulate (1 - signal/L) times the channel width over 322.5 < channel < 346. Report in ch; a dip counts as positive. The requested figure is -2.7 ch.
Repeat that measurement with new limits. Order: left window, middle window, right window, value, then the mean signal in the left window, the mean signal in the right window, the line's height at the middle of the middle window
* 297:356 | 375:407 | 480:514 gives 7.9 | 23.9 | 27.1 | 25.1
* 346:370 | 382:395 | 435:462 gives 3.2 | 26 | 25.7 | 25.9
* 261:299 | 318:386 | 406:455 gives -4.1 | 23.4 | 23.4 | 23.4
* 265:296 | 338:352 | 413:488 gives -1.1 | 23.5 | 26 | 24.4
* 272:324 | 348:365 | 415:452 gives -2.2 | 22.5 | 24.1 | 23.2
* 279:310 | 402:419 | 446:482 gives 3.3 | 22.3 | 27.9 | 26.2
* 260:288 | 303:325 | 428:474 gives 2.0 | 24.1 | 26.3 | 24.6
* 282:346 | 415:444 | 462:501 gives 2.4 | 23.1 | 27.3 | 26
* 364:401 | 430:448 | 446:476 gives 1.7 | 21.1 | 28.1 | 26.2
